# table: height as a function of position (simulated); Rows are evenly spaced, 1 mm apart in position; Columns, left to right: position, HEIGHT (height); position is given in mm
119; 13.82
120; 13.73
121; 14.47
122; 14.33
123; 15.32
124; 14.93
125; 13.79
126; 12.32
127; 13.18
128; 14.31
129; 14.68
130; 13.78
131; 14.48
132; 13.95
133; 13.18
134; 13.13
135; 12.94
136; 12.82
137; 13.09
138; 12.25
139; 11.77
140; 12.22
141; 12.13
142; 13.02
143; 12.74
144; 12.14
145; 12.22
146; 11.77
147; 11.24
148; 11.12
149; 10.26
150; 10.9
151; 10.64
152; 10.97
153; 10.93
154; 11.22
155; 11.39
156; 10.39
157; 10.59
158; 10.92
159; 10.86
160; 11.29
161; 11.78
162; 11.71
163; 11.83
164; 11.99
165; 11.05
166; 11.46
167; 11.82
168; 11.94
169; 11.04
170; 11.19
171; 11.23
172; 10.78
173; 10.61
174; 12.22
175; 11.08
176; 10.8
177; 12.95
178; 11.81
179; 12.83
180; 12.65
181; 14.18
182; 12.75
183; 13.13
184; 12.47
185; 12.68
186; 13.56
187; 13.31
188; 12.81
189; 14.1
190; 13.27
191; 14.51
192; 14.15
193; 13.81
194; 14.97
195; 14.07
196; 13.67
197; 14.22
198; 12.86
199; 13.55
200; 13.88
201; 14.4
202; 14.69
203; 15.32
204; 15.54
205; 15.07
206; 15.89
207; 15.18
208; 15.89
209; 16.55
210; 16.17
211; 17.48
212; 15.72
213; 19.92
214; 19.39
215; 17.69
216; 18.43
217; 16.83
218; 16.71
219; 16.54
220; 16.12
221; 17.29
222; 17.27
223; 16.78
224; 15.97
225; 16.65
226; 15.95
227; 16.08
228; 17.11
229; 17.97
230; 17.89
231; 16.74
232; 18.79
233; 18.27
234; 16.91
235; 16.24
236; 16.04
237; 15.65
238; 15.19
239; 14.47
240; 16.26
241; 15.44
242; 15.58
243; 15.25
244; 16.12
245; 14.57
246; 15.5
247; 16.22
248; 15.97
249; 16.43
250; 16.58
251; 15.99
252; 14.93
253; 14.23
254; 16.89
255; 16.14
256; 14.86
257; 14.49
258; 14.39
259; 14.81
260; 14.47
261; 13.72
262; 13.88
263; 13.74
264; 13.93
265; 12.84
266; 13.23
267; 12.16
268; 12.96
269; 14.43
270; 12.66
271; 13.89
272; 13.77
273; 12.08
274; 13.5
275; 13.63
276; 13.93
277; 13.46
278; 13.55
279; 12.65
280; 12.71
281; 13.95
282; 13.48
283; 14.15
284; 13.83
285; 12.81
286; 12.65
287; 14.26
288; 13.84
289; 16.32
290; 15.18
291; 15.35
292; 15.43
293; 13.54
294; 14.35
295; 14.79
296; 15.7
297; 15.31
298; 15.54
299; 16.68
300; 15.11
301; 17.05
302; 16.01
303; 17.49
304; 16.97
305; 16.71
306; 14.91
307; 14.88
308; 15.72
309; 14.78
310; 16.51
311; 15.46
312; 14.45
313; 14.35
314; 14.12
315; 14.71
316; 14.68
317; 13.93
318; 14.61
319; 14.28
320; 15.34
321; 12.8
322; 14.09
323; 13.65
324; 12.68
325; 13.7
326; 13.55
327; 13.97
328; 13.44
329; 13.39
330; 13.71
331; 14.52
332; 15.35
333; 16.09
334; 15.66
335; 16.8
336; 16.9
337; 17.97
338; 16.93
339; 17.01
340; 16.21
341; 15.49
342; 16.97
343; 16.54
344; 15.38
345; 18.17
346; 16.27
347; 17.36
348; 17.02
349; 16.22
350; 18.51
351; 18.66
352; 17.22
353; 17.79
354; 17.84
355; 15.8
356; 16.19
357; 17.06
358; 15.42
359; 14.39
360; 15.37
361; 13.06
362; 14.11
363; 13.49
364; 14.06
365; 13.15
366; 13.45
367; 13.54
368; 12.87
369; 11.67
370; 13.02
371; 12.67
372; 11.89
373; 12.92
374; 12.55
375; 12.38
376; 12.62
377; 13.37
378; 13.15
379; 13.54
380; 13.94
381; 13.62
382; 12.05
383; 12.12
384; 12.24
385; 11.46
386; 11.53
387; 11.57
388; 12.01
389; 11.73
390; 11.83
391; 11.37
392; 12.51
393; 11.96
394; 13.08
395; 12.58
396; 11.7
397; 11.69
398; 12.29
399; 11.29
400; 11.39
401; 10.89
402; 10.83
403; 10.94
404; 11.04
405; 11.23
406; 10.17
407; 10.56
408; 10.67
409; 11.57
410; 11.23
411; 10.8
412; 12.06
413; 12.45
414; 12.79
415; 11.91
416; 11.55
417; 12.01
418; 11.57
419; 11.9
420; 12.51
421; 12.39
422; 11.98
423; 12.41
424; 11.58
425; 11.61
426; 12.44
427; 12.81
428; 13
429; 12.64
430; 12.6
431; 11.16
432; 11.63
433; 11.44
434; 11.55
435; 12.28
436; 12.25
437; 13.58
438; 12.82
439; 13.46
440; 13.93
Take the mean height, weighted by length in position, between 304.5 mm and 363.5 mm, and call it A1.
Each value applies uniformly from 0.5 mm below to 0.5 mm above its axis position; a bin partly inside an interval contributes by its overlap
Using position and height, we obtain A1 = 15.5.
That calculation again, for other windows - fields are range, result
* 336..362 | 16.6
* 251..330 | 14.4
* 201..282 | 15.5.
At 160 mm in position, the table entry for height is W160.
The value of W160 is 11.29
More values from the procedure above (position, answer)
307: 14.88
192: 14.15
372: 11.89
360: 15.37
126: 12.32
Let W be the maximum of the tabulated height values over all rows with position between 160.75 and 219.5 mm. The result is 19.92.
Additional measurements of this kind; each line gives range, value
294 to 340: 17.97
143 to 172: 12.74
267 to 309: 17.49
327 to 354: 18.66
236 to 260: 16.89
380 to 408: 13.94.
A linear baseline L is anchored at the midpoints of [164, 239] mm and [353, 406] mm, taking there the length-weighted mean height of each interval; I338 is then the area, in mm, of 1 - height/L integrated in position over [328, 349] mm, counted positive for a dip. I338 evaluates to -4.47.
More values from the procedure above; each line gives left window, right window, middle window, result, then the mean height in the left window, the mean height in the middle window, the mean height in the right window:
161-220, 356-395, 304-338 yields -4.03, 13.9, 14.8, 13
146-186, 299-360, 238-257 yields -2.77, 11.6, 15.6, 15.7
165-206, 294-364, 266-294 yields 1.85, 13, 13.7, 15.5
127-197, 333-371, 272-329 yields 1.22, 12.3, 14.5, 15.7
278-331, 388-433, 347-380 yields -3.82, 14.6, 14.6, 11.8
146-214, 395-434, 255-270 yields -1.64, 13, 13.9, 11.7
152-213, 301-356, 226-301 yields -2.35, 13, 14.9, 15.6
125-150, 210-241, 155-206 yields 7.21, 12.7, 12.7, 16.9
